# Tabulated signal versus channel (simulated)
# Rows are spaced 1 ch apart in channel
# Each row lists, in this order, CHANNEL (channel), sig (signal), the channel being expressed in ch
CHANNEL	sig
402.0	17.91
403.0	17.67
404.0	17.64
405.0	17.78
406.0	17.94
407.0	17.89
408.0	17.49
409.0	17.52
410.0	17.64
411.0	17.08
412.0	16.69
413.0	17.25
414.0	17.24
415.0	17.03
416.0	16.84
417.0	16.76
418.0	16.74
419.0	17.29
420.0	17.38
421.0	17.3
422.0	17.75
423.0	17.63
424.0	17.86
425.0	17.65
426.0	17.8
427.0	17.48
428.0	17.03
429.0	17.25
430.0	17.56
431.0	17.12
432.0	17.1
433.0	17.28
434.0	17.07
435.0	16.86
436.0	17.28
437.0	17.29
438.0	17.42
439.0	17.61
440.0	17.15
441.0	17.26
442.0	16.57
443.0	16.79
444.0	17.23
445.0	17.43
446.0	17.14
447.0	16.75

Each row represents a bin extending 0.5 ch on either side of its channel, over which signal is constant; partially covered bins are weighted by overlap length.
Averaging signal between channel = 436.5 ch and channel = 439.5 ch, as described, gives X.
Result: 17.4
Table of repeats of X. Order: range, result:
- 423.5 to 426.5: 17.8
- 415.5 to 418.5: 16.8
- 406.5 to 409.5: 17.6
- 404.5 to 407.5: 17.9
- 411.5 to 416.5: 17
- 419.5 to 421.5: 17.3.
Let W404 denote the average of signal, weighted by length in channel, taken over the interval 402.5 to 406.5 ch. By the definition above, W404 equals 17.8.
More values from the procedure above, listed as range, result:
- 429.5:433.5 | 17.3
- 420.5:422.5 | 17.5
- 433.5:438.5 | 17.2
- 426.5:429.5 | 17.3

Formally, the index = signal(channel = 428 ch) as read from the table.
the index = 17.03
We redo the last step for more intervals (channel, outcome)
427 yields 17.48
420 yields 17.38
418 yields 16.74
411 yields 17.08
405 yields 17.78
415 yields 17.03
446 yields 17.14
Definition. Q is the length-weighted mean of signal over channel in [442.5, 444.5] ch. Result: 17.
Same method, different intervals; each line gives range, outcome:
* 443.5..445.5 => 17.3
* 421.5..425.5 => 17.7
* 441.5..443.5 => 16.7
